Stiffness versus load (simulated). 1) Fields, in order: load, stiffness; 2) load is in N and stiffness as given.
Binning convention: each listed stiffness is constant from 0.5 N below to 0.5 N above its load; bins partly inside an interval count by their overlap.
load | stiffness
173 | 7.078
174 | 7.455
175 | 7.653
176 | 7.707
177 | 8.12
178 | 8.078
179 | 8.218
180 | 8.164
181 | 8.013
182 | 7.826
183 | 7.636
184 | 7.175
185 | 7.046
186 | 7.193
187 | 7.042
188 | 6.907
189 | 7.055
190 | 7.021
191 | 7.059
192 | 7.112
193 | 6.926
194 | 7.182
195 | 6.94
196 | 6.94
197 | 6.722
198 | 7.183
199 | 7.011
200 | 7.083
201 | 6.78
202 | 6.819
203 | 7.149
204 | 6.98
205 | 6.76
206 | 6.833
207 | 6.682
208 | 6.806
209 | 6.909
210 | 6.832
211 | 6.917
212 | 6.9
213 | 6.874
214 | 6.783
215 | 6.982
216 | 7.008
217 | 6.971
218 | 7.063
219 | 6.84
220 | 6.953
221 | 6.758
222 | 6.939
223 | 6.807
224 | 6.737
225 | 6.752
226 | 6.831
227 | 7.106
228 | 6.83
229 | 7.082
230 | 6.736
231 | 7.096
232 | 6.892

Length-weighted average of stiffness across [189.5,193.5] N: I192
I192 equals 7.03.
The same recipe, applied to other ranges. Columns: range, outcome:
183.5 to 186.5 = 7.14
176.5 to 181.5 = 8.12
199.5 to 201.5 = 6.93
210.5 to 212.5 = 6.91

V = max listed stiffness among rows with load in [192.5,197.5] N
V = 7.182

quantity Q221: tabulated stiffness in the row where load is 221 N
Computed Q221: 6.758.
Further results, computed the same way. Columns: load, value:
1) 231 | 7.096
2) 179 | 8.218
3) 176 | 7.707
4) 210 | 6.832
